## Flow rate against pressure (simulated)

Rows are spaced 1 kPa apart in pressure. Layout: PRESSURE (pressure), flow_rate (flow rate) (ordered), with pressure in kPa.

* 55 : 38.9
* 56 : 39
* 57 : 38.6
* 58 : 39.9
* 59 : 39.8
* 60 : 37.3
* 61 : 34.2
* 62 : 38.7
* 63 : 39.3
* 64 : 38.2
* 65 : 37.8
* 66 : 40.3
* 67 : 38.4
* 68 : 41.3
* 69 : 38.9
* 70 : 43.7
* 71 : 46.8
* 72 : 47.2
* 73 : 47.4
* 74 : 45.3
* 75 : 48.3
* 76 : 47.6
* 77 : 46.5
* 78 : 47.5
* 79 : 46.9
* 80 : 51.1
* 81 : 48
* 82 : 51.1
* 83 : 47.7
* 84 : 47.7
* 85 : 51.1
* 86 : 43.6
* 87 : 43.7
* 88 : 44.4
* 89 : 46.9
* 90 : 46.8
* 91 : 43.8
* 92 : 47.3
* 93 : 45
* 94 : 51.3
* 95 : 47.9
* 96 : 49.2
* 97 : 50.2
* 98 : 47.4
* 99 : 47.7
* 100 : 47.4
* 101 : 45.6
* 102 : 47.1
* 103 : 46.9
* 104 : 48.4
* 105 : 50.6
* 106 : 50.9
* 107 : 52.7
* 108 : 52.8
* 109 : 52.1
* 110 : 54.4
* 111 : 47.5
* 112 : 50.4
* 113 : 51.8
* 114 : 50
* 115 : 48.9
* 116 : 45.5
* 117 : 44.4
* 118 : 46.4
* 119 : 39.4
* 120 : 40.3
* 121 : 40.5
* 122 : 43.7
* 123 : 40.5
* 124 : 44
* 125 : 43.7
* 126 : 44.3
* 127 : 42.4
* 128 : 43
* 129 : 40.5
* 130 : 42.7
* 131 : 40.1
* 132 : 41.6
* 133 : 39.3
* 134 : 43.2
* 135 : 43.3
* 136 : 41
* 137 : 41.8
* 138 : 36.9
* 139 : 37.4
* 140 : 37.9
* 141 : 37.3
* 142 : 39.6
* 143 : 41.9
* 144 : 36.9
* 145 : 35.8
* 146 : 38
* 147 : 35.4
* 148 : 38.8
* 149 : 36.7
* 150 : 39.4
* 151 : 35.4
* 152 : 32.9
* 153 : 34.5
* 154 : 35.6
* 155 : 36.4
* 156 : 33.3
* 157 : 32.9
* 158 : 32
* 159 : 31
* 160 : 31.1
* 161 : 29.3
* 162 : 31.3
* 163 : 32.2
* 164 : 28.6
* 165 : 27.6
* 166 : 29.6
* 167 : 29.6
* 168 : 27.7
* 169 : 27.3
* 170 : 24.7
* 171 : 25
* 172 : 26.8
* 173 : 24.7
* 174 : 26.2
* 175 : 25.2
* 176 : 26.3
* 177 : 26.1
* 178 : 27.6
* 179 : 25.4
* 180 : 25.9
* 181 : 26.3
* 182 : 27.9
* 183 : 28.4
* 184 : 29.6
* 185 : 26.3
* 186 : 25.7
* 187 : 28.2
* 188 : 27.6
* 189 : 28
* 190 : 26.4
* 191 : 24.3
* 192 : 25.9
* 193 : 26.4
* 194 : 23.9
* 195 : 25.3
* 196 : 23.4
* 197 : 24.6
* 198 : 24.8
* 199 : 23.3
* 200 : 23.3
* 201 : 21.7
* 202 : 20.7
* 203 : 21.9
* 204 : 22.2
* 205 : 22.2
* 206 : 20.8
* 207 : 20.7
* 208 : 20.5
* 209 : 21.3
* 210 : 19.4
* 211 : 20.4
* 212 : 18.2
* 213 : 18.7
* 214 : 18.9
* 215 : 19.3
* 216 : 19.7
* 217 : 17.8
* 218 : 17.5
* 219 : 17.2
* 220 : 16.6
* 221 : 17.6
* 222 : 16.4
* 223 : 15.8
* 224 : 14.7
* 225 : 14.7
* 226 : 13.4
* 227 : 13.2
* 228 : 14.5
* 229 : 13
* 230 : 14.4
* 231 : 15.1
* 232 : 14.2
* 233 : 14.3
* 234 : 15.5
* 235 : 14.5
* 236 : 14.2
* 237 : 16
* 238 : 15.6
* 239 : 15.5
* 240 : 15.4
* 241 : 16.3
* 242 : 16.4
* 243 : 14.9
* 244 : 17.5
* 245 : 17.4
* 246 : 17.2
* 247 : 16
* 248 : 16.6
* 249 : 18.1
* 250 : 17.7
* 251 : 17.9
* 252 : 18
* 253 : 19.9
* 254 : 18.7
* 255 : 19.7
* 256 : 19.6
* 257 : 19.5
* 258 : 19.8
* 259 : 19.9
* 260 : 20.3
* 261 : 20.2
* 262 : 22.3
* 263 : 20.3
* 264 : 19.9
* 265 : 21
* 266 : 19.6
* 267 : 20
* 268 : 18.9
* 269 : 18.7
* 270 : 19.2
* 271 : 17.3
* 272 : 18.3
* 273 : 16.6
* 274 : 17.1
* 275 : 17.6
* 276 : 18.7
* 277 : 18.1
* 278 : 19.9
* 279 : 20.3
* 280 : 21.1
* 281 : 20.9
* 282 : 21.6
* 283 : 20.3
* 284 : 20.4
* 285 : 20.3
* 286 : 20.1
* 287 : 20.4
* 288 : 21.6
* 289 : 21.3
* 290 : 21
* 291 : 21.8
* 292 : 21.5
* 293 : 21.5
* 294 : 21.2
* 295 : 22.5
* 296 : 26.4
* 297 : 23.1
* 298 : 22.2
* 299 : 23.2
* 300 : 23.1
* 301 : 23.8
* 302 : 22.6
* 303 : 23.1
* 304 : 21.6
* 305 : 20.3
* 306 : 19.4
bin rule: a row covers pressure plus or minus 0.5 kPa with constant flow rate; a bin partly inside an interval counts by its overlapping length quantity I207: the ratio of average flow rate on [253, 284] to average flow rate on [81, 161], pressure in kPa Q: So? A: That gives 0.5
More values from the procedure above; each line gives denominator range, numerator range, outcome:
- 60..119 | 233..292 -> 0.40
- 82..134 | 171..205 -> 0.55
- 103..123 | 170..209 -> 0.52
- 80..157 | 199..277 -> 0.41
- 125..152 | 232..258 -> 0.43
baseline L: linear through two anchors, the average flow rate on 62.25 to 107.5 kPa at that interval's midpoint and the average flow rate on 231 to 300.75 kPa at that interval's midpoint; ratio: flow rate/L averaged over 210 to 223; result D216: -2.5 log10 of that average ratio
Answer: 0.41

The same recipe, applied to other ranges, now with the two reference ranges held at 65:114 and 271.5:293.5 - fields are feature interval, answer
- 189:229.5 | 0.46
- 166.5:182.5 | 0.31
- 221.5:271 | 0.40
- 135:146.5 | 0.04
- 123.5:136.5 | -0.02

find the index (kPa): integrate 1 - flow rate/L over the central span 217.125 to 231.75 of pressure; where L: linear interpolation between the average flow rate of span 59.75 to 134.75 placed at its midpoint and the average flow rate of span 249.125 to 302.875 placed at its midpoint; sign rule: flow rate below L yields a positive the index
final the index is 6.5 kPa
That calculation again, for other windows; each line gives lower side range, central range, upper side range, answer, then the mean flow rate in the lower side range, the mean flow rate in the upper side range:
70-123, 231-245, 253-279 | 4.93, 47.5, 19.3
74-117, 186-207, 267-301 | 5.82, 48.3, 20.5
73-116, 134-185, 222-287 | 5.38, 48.3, 17.7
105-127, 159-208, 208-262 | 6.41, 46.9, 17.1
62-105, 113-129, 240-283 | -1.49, 45.9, 18.8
